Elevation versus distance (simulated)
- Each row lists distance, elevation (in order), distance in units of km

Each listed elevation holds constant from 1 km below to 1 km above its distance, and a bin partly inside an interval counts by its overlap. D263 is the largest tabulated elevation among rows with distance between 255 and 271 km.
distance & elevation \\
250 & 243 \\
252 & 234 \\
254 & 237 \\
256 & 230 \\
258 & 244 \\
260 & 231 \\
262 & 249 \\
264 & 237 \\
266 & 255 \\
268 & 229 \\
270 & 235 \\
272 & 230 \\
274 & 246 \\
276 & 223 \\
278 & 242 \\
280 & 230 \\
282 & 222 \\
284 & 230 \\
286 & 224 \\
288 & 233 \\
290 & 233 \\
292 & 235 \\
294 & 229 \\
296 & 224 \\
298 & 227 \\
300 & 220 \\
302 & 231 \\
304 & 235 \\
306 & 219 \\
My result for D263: 255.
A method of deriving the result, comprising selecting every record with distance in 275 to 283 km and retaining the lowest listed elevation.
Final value 222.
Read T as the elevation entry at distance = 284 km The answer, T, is 230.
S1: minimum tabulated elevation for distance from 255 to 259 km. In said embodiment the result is 230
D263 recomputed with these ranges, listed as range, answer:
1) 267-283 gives 246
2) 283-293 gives 235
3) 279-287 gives 230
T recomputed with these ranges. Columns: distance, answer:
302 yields 231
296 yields 224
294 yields 229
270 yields 235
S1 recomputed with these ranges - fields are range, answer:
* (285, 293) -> 224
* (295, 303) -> 220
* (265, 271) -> 229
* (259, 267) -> 231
